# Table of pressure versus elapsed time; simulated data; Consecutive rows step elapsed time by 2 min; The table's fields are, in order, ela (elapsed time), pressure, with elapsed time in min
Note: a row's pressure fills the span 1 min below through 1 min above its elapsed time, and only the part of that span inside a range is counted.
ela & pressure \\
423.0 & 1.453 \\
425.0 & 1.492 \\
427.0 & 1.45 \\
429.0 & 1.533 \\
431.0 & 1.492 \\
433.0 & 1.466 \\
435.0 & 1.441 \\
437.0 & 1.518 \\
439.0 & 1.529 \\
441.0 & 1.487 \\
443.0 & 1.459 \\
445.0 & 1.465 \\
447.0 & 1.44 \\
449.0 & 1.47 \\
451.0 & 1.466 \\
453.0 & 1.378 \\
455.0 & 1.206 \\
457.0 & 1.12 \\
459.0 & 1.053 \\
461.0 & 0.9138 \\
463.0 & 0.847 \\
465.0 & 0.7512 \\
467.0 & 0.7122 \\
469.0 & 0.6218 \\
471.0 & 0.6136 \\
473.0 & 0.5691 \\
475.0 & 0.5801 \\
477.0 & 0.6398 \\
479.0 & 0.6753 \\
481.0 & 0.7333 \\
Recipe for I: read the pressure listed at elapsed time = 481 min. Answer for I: 0.7333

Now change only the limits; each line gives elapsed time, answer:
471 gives 0.6136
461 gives 0.9138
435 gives 1.441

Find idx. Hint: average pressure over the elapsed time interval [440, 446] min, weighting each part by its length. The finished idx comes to 1.47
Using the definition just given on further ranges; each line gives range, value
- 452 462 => 1.13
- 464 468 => 0.732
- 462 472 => 0.709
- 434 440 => 1.5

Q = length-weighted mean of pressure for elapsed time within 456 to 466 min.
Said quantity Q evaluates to 0.937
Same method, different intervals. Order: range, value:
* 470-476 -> 0.588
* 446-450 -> 1.46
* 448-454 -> 1.44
